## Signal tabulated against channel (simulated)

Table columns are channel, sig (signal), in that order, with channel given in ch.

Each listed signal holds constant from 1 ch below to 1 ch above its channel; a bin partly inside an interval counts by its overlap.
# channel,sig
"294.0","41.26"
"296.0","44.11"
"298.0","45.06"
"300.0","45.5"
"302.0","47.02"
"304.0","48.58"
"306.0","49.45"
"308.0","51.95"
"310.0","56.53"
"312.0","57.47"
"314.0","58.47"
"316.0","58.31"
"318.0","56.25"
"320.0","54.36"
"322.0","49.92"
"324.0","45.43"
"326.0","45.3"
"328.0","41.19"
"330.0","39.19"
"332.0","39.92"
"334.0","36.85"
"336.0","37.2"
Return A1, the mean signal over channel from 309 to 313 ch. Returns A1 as 57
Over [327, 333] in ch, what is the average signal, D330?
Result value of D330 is 40.1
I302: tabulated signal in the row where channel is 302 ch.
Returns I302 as 47.02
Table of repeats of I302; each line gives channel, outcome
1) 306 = 49.45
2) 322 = 49.92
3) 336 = 37.2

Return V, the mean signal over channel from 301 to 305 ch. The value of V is 47.8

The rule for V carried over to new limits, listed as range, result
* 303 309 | 50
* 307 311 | 54.2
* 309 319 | 57.4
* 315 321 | 56.3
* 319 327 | 48.8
